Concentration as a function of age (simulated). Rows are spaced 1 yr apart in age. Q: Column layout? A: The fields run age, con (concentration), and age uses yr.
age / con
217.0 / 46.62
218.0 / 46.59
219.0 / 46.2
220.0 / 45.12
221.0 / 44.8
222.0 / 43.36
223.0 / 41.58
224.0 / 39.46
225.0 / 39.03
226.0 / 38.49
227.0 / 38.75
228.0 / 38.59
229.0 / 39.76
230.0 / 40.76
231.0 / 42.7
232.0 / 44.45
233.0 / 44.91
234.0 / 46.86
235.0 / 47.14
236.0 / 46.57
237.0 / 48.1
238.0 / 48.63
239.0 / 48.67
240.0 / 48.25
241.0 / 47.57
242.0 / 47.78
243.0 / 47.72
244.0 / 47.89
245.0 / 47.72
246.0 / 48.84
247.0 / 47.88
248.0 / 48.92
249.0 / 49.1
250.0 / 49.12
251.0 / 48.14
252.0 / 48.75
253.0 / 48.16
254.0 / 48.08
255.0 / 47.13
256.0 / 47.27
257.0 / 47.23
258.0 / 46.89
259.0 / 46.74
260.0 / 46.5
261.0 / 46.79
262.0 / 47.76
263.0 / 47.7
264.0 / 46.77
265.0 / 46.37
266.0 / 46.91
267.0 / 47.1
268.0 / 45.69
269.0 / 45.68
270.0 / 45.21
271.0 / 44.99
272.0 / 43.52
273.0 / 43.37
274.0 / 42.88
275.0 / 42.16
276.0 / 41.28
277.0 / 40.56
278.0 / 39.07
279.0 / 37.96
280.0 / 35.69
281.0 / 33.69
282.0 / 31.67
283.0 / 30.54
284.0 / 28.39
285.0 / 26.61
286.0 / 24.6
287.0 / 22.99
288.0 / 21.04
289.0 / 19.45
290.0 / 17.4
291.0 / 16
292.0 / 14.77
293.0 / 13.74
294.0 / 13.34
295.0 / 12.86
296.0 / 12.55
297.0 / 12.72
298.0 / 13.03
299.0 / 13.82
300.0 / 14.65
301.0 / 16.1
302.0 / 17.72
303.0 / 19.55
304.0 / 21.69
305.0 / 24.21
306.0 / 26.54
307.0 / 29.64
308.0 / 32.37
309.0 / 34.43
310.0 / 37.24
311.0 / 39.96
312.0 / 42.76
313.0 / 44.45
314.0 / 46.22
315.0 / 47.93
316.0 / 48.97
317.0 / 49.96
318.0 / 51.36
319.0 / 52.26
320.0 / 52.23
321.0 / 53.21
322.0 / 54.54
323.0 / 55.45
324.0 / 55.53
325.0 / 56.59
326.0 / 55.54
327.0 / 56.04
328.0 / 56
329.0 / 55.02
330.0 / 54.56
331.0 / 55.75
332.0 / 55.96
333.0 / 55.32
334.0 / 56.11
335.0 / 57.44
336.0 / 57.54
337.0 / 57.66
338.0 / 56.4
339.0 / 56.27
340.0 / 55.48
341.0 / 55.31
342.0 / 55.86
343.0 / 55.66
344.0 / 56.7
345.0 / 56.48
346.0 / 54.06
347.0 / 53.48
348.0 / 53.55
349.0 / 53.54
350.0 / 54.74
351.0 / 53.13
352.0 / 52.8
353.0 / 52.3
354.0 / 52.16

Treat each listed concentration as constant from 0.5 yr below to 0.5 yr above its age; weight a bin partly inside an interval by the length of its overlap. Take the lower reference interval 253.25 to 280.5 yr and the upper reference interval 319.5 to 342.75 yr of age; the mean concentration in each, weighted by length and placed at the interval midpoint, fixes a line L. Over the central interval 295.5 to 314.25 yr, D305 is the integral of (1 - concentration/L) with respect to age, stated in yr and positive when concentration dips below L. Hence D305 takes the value 9.3 yr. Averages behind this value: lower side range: 44.7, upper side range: 55.6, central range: 26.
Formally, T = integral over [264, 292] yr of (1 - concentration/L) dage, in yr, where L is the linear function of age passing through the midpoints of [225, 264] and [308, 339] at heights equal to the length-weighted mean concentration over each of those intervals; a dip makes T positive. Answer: 7.5 yr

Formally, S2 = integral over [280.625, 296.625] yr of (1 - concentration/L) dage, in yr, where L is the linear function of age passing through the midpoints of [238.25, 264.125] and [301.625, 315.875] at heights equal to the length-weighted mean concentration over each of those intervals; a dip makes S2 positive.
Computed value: 7.4 yr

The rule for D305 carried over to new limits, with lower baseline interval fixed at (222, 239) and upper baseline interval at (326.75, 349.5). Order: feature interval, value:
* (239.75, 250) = -0.80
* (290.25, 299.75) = 6.91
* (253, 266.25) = -0.19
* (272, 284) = 2.63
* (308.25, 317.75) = 1.67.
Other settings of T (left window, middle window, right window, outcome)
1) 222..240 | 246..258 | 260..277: -1.0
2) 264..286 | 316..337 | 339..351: -1.6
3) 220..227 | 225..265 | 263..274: -2.8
